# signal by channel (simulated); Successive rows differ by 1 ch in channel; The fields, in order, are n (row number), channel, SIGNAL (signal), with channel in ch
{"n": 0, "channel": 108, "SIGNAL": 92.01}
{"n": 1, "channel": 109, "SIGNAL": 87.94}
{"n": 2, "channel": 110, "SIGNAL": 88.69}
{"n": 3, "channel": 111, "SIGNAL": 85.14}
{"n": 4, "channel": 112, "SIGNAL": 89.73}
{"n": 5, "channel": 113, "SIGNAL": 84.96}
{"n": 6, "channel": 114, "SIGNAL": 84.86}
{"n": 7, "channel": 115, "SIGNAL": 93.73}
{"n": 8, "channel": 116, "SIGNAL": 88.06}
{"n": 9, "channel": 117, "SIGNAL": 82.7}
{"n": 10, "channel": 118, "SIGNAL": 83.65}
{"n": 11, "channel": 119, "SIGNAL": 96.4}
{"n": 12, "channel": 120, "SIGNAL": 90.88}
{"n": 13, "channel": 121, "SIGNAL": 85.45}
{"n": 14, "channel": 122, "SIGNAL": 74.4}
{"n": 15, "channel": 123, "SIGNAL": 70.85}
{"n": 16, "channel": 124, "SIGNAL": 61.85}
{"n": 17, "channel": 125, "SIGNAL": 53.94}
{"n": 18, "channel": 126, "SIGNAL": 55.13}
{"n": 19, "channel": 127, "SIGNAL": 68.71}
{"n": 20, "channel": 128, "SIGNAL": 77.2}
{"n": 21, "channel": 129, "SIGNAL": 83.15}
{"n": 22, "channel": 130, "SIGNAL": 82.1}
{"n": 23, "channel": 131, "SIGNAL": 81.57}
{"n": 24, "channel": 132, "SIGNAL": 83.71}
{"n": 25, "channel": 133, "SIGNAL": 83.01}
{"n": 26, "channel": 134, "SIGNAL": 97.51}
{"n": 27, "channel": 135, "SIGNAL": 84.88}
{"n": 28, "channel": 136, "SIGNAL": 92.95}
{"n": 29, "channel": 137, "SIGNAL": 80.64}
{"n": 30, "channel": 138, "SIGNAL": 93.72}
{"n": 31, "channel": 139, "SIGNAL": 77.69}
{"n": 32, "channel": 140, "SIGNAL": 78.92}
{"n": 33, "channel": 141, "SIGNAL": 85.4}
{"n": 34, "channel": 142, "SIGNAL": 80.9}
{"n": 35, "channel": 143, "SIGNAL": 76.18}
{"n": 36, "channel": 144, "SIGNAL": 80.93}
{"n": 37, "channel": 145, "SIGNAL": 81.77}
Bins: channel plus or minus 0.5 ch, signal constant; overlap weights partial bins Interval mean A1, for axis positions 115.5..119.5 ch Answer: 87.7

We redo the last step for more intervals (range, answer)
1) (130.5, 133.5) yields 82.8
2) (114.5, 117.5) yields 88.2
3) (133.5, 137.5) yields 89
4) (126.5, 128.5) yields 73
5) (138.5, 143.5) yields 79.8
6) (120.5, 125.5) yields 69.3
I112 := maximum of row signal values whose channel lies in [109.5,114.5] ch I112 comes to 89.73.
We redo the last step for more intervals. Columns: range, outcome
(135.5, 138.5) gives 93.72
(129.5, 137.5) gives 97.51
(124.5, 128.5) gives 77.2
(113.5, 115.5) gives 93.73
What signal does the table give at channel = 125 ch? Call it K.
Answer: 53.94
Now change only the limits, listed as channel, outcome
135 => 84.88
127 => 68.71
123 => 70.85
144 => 80.93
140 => 78.92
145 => 81.77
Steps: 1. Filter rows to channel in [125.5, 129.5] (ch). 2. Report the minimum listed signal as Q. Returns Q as 55.13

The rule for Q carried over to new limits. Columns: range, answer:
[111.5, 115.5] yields 84.86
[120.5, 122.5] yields 74.4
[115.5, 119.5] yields 82.7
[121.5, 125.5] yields 53.94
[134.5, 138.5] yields 80.64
